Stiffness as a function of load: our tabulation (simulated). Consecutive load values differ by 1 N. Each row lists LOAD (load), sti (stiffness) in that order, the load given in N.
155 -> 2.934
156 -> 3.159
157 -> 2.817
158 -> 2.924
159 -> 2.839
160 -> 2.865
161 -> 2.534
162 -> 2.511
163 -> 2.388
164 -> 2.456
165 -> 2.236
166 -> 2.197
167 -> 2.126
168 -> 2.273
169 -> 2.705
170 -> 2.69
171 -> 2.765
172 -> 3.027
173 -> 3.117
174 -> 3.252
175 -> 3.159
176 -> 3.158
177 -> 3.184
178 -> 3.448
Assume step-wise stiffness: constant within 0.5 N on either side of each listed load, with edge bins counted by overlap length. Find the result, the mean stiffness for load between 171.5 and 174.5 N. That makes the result 3.13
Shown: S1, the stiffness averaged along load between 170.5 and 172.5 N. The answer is 2.9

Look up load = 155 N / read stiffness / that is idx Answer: 2.934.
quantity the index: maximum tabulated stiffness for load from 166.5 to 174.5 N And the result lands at 3.252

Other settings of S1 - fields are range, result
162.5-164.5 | 2.42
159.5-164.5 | 2.55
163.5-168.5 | 2.26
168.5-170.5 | 2.7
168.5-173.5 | 2.86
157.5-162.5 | 2.73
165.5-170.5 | 2.4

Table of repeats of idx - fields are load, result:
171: 2.765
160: 2.865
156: 3.159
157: 2.817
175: 3.159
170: 2.69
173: 3.117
